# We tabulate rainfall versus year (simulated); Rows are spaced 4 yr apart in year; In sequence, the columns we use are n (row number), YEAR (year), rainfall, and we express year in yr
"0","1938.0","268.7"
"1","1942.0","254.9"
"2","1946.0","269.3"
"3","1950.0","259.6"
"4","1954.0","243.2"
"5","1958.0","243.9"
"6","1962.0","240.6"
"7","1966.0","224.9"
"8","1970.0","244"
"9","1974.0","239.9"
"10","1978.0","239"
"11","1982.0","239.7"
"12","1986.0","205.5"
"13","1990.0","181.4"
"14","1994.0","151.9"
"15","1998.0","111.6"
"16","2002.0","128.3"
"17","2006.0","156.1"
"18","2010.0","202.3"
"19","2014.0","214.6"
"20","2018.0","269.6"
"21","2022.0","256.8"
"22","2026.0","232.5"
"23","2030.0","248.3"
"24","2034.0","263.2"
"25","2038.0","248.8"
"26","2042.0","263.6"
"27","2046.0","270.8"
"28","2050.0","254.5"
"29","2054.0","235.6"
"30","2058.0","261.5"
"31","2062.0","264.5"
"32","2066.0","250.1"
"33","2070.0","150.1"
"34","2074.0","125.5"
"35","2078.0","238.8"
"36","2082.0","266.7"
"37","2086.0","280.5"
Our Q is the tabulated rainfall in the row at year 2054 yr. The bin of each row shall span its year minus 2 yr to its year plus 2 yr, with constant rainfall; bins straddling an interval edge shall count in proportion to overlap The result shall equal 235.6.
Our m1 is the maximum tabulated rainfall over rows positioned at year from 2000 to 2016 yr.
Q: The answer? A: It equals 214.6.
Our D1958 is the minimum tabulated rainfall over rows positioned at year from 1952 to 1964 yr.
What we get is 240.6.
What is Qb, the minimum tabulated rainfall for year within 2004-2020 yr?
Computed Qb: 156.1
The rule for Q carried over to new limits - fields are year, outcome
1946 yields 269.3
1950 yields 259.6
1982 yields 239.7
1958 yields 243.9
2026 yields 232.5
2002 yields 128.3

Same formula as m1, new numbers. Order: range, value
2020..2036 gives 263.2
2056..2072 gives 264.5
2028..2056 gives 270.8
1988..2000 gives 181.4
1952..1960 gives 243.9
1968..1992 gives 244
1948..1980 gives 259.6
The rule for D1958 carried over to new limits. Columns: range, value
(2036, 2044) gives 248.8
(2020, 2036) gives 232.5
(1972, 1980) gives 239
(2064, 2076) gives 125.5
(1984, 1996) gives 151.9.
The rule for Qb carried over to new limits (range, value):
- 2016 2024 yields 256.8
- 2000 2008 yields 128.3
